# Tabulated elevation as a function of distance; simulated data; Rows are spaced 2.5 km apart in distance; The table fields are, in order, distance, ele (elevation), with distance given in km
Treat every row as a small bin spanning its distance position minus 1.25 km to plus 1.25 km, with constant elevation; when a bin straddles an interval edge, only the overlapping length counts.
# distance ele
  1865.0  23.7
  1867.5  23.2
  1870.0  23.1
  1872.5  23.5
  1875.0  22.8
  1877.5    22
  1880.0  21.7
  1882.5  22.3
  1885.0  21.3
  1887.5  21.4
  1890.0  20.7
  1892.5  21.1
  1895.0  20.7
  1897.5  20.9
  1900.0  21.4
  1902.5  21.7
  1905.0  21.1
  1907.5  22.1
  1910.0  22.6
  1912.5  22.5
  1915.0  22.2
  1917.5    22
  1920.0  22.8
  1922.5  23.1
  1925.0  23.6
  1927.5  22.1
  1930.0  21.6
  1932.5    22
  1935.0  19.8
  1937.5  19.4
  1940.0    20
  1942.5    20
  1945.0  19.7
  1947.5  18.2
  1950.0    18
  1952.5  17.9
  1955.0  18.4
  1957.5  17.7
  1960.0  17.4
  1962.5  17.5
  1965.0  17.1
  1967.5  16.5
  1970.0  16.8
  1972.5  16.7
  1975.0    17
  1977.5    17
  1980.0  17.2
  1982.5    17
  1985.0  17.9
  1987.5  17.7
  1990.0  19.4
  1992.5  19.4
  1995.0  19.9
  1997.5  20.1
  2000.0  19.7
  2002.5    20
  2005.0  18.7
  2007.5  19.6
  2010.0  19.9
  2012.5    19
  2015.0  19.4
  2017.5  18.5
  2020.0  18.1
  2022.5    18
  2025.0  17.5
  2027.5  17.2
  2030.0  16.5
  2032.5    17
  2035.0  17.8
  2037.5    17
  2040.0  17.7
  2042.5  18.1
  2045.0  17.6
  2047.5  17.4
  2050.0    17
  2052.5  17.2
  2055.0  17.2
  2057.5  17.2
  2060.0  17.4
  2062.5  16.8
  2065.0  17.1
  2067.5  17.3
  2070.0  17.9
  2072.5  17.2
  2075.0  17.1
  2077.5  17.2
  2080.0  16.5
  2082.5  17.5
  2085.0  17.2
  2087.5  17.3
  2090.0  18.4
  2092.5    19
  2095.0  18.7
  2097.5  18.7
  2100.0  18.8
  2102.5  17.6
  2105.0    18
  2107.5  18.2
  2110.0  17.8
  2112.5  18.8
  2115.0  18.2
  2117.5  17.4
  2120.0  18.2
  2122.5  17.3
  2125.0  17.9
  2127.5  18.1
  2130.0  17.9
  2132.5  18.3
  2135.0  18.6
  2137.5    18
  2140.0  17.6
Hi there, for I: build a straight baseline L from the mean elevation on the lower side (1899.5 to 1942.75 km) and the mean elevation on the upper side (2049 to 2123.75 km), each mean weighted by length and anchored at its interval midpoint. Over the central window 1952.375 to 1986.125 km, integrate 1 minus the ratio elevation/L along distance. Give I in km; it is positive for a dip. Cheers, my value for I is 5.4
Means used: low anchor 21.7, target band 17.3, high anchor 17.7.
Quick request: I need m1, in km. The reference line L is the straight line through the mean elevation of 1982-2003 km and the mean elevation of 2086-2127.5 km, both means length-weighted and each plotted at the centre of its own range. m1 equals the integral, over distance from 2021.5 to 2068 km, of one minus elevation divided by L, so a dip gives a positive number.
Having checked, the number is 3.3 km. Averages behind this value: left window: 19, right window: 18.1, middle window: 17.3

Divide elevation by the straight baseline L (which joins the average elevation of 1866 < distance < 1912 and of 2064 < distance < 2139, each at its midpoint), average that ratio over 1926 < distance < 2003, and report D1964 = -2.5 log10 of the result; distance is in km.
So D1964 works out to 0.10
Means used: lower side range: 21.9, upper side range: 17.9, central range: 18.7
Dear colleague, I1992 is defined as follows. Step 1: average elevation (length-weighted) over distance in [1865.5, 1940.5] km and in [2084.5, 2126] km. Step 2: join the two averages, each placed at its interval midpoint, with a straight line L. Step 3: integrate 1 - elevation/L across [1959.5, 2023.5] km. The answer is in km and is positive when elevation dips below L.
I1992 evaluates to 6.0 km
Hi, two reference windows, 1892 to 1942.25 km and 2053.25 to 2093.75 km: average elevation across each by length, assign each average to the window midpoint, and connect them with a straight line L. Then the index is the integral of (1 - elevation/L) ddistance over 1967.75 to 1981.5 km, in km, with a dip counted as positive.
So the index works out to 2.16 km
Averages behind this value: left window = 21.6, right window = 17.4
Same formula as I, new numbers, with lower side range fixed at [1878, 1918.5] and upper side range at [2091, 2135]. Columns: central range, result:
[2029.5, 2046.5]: 1.71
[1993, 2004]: 0.08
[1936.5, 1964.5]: 3.05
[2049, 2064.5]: 1.58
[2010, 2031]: 1.61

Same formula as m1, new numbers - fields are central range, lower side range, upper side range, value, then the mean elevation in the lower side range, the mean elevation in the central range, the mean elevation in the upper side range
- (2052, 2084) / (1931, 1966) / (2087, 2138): 2.0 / 18.8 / 17.2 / 18.2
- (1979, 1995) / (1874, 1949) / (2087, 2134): 1.5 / 21.4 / 18.3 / 18.2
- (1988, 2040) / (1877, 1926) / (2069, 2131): 2.7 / 21.8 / 18.6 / 17.9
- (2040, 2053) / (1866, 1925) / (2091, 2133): 1.2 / 22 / 17.5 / 18.2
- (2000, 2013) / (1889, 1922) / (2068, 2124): 0.1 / 21.7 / 19.5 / 17.9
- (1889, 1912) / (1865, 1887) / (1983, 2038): 0.4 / 22.5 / 21.4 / 18.6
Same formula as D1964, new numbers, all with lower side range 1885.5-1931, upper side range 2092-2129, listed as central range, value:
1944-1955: 0.15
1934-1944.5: 0.08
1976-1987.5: 0.18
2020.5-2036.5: 0.13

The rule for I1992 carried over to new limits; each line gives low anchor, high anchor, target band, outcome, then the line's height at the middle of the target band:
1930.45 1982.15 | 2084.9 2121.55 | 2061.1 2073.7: 0.6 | 18.2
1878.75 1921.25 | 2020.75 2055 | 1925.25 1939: -0.3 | 20.7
